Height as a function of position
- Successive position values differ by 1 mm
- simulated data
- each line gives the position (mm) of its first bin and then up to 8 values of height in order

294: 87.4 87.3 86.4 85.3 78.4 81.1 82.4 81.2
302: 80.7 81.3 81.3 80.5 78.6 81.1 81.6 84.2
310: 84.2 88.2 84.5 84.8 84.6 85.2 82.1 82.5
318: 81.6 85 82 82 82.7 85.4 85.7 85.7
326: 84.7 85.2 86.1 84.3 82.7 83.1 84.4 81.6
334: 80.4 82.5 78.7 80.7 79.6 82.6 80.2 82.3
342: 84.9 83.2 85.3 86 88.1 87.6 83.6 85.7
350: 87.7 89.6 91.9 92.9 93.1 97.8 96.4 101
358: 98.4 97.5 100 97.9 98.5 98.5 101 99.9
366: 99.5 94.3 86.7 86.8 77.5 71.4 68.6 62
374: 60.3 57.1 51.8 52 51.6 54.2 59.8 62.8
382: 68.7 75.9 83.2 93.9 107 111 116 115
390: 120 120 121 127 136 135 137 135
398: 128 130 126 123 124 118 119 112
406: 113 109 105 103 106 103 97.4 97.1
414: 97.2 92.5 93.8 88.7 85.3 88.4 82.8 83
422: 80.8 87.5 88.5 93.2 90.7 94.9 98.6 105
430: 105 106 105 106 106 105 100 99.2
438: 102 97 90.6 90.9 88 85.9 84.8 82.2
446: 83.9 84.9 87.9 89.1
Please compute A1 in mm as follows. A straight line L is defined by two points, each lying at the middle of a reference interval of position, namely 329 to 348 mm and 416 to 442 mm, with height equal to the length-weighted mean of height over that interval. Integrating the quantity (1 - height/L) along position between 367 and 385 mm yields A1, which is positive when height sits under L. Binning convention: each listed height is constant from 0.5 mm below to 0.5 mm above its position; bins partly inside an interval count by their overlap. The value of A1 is 4.1 mm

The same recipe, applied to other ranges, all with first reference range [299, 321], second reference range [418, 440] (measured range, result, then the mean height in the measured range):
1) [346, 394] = 0.29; 88.9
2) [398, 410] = -3.01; 117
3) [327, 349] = 0.64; 83.3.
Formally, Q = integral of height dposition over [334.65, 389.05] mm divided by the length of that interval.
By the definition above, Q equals 84.5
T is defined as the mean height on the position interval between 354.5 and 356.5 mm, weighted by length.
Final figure 97.1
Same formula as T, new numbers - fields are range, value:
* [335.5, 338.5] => 79.7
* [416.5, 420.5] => 86.3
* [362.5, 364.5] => 99.8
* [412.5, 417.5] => 93.9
